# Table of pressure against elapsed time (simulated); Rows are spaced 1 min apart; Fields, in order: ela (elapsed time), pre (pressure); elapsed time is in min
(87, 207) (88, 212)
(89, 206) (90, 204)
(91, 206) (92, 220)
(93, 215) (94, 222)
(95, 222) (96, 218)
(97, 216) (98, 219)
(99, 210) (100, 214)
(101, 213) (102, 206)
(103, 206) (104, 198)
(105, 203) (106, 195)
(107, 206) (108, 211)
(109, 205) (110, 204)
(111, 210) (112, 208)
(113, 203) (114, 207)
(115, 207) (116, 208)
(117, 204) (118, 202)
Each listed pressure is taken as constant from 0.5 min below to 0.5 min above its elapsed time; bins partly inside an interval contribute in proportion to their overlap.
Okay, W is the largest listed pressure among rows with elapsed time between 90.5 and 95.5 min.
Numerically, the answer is 222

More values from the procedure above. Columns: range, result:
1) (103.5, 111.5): 211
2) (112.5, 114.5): 207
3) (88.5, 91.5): 206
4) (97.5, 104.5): 219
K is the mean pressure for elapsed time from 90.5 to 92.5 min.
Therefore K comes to 213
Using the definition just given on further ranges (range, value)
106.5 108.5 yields 208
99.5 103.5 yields 210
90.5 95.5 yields 217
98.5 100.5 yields 212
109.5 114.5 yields 206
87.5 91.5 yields 207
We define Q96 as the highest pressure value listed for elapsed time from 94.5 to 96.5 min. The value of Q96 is 222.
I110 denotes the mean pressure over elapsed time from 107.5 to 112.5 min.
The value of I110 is 208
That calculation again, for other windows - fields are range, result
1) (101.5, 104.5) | 203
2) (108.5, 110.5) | 204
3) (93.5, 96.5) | 221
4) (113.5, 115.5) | 207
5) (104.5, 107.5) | 201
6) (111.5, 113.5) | 206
